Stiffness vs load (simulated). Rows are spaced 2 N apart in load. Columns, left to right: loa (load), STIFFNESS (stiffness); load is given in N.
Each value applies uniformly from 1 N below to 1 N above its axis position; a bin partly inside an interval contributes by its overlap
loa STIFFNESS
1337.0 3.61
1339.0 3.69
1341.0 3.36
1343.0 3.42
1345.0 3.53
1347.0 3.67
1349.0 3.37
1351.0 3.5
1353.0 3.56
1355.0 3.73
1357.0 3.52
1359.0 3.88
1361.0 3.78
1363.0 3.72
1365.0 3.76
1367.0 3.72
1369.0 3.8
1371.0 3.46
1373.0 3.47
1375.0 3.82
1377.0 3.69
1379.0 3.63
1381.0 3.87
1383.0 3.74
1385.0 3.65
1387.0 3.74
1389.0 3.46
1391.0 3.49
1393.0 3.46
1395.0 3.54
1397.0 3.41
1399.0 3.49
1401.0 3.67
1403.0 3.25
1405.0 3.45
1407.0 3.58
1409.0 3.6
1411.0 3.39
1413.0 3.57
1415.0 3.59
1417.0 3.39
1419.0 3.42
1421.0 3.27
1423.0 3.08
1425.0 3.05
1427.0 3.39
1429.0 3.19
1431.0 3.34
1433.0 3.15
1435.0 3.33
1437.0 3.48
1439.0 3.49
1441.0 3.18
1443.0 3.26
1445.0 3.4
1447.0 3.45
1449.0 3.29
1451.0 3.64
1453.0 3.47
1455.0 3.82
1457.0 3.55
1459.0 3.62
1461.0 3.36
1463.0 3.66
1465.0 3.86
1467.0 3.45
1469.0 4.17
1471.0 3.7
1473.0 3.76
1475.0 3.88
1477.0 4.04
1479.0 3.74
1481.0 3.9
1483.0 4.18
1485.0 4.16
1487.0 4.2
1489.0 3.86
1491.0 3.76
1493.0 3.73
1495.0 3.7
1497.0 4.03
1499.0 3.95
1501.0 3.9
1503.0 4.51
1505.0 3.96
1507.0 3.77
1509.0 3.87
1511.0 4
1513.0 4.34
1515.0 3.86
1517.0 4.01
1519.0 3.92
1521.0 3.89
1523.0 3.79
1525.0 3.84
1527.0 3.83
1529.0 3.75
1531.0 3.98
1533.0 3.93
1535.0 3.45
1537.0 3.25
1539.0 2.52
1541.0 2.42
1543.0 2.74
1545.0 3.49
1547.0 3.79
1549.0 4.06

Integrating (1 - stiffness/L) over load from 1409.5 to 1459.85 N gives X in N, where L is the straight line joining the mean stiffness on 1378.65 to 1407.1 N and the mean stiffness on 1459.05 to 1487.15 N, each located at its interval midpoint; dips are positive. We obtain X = 4.3 N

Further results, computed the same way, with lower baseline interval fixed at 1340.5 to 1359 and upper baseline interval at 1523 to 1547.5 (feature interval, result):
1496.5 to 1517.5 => -3.5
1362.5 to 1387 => -1.2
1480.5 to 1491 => -1.8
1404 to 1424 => 0.4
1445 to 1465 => -0.4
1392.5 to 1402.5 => 0.0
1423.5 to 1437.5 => 0.9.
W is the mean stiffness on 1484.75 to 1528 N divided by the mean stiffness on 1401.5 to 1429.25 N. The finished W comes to 1.17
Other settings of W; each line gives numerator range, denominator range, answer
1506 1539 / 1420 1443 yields 1.16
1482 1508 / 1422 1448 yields 1.21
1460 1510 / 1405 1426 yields 1.14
